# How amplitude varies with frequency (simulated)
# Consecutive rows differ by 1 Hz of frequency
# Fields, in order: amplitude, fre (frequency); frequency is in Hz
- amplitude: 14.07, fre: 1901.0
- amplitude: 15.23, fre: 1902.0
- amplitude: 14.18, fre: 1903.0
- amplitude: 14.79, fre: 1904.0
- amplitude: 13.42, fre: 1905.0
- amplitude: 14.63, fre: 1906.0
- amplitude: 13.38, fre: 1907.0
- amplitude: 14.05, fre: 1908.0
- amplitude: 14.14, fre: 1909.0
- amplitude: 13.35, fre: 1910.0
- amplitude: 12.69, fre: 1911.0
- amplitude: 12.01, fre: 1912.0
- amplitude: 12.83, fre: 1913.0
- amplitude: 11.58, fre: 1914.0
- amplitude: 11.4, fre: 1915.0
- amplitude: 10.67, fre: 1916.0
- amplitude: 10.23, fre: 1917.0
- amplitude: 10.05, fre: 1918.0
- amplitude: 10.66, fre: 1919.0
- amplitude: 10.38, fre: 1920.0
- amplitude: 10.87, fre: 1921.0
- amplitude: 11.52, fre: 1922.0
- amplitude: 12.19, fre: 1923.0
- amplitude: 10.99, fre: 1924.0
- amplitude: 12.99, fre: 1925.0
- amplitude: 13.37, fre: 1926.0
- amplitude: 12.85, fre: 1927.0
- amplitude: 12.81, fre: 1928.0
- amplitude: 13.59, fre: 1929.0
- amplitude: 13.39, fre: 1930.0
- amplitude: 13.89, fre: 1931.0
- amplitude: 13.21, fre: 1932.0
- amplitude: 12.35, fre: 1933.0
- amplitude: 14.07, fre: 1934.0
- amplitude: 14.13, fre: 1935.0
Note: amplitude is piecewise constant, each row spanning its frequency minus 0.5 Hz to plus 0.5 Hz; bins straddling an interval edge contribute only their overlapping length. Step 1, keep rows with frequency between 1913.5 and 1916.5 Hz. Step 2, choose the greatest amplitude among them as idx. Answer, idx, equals 11.58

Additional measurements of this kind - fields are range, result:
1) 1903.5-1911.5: 14.79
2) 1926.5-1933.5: 13.89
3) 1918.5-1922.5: 11.52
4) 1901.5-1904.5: 15.23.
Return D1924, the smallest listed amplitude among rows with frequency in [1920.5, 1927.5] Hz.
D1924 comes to 10.87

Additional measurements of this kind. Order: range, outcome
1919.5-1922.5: 10.38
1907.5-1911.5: 12.69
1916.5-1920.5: 10.05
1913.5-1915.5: 11.4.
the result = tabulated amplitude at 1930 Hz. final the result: 13.39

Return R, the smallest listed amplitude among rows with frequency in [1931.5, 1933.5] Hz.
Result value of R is 12.35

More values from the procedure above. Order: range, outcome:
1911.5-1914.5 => 11.58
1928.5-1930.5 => 13.39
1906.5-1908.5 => 13.38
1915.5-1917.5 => 10.23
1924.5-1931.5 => 12.81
